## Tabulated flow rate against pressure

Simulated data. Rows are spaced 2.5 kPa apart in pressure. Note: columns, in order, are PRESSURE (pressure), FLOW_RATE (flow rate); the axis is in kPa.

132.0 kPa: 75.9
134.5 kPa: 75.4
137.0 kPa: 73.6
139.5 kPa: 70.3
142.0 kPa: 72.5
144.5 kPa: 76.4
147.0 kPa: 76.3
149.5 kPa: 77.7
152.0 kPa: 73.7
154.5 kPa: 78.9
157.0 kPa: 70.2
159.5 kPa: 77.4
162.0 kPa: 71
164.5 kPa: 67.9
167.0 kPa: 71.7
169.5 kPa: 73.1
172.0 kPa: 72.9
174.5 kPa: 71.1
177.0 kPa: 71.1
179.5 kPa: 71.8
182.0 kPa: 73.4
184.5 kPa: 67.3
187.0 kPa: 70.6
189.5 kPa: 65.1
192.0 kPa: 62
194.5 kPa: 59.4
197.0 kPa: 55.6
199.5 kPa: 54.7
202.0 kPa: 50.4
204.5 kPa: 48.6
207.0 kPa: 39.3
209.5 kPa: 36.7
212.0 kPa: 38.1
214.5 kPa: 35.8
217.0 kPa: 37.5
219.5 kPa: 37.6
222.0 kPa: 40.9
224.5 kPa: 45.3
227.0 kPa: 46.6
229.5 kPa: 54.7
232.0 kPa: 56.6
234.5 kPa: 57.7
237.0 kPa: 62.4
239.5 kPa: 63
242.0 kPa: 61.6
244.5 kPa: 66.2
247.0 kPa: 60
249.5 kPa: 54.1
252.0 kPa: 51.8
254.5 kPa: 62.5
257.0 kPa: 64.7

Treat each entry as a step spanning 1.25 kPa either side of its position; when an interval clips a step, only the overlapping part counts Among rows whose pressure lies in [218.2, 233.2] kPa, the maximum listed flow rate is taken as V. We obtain 56.6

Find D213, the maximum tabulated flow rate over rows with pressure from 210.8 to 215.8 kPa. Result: 38.1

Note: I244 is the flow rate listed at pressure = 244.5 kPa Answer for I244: 66.2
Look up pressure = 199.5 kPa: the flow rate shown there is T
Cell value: 54.7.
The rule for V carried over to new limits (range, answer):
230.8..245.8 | 66.2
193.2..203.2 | 59.4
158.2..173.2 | 77.4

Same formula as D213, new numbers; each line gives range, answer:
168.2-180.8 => 73.1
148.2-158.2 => 78.9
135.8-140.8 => 73.6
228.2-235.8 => 57.7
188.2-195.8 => 65.1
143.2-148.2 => 76.4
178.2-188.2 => 73.4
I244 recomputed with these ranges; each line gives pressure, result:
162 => 71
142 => 72.5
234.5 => 57.7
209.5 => 36.7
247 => 60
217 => 37.5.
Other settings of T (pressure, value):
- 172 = 72.9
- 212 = 38.1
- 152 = 73.7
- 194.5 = 59.4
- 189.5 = 65.1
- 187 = 70.6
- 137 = 73.6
